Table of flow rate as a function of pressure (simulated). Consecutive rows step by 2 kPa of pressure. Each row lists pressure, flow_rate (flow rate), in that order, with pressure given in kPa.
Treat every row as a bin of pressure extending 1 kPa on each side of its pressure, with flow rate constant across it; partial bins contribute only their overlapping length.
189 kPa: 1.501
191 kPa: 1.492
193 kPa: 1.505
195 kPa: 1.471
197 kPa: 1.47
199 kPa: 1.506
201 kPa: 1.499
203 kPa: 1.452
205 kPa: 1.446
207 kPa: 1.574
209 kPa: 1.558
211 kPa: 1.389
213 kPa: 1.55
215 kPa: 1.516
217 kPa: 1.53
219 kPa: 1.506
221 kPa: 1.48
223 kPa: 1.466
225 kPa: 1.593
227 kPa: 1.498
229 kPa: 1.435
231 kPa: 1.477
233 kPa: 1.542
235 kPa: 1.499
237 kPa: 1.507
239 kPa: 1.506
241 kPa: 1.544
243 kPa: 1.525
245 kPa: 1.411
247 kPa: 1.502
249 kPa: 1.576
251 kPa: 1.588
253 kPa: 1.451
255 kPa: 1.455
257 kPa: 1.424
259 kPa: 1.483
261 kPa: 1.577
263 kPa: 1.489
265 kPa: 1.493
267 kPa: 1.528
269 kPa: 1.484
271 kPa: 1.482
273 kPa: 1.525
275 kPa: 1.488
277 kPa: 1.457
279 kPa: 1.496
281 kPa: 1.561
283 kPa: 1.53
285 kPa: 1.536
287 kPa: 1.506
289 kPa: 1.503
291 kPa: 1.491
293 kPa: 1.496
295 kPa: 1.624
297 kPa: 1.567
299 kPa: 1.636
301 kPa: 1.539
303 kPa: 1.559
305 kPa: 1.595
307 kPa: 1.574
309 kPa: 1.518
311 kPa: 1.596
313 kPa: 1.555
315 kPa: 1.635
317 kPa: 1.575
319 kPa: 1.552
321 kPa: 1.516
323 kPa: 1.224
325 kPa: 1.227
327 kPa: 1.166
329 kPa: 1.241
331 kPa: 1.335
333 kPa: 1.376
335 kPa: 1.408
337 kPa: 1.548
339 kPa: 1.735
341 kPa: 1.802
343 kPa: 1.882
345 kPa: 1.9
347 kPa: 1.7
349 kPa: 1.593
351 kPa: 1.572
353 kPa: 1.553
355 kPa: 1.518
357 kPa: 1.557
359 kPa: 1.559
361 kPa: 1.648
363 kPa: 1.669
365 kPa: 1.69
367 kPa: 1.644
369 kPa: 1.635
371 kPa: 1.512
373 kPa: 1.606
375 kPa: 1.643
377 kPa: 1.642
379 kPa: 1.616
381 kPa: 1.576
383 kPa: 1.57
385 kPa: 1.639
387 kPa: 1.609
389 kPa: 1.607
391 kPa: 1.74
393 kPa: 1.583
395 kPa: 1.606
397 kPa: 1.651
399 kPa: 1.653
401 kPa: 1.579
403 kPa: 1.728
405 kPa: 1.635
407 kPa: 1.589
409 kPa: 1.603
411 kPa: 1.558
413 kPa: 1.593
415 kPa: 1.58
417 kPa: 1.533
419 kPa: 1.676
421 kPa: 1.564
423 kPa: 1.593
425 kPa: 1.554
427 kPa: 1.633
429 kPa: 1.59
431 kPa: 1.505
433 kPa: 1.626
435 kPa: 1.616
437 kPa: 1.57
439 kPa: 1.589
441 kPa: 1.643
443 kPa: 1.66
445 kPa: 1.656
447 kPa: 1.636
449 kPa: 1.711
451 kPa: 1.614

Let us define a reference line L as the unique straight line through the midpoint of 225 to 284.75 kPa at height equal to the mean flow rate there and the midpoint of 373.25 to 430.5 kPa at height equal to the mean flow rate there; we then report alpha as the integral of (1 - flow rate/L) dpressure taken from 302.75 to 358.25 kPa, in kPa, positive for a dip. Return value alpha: 0.8 kPa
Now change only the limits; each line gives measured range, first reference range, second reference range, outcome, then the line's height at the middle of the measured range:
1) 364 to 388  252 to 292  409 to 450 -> -0.7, 1.57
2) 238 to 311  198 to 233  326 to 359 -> 0.2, 1.53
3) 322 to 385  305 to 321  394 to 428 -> 1.0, 1.59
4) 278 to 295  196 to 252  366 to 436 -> 0.2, 1.54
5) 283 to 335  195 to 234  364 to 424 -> 2.5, 1.56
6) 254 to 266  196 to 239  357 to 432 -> 0.3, 1.53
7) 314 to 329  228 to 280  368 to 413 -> 1.5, 1.56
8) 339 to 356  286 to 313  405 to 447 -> -1.3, 1.57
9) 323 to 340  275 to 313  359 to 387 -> 2.3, 1.58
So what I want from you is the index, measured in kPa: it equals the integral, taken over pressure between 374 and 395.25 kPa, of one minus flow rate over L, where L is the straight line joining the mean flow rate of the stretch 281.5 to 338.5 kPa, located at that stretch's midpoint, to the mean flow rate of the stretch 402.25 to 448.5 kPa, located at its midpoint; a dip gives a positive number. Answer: -0.8 kPa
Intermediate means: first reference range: 1.49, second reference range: 1.61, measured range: 1.62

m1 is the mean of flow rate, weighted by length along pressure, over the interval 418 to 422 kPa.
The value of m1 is 1.62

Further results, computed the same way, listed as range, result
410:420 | 1.59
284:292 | 1.51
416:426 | 1.58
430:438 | 1.58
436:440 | 1.58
